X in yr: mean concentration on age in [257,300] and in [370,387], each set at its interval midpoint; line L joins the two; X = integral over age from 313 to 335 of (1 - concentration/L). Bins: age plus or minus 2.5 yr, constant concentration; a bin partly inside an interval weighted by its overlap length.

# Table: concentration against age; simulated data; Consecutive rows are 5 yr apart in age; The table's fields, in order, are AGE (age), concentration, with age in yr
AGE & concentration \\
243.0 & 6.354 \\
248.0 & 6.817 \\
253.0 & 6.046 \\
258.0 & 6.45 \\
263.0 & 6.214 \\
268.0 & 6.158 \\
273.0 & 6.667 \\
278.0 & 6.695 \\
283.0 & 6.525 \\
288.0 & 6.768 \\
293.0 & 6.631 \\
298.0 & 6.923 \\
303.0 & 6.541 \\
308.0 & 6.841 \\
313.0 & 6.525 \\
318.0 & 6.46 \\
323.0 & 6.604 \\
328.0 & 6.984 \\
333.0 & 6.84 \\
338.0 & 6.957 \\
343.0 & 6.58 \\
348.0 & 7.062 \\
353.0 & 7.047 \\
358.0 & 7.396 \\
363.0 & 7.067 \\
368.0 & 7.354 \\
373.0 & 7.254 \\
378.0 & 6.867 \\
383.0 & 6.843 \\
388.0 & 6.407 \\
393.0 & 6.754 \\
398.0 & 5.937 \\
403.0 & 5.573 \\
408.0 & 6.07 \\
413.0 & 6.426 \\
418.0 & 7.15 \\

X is 0.13 yr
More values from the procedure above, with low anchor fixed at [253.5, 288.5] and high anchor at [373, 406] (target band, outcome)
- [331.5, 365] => -2.8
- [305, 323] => -0.4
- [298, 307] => -0.3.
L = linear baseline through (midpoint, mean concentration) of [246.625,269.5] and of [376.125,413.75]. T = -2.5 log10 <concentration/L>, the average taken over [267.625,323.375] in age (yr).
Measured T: -0.05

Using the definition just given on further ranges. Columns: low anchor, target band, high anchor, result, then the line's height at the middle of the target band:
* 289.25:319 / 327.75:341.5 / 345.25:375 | 0.009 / 6.95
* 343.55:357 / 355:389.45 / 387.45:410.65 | -0.067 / 6.62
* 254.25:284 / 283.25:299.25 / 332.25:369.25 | -0.022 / 6.59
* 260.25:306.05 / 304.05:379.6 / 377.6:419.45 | -0.069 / 6.49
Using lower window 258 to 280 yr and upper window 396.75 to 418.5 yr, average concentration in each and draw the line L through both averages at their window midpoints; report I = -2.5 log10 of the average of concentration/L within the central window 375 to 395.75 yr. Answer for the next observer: -0.09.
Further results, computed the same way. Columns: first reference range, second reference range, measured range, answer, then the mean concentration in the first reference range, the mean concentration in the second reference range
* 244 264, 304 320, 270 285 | -0.02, 6.39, 6.61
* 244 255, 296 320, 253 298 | 0.00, 6.44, 6.66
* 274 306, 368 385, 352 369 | -0.04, 6.68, 7.05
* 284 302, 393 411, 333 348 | -0.07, 6.73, 6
